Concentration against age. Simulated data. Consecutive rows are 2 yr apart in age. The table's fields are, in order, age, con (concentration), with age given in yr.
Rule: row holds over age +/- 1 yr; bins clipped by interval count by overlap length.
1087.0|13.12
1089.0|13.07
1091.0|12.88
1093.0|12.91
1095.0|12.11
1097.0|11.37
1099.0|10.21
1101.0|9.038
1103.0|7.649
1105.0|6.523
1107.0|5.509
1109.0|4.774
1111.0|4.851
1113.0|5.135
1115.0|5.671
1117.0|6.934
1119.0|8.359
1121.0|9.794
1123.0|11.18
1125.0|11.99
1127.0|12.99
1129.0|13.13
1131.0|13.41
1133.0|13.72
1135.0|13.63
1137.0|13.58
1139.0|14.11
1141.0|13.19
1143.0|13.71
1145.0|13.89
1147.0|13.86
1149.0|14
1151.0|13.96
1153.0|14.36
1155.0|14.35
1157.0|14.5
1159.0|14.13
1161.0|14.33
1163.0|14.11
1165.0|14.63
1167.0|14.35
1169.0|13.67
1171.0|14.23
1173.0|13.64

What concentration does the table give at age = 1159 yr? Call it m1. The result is 14.13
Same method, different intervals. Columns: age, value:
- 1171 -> 14.23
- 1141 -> 13.19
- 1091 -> 12.88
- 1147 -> 13.86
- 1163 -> 14.11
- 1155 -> 14.35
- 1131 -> 13.41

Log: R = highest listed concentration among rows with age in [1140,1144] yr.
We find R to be 13.71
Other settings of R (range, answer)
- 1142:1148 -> 13.89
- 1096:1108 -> 11.37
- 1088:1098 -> 13.07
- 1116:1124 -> 11.18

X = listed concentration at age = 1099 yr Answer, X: 10.21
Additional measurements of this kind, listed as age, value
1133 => 13.72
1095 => 12.11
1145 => 13.89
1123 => 11.18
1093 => 12.91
